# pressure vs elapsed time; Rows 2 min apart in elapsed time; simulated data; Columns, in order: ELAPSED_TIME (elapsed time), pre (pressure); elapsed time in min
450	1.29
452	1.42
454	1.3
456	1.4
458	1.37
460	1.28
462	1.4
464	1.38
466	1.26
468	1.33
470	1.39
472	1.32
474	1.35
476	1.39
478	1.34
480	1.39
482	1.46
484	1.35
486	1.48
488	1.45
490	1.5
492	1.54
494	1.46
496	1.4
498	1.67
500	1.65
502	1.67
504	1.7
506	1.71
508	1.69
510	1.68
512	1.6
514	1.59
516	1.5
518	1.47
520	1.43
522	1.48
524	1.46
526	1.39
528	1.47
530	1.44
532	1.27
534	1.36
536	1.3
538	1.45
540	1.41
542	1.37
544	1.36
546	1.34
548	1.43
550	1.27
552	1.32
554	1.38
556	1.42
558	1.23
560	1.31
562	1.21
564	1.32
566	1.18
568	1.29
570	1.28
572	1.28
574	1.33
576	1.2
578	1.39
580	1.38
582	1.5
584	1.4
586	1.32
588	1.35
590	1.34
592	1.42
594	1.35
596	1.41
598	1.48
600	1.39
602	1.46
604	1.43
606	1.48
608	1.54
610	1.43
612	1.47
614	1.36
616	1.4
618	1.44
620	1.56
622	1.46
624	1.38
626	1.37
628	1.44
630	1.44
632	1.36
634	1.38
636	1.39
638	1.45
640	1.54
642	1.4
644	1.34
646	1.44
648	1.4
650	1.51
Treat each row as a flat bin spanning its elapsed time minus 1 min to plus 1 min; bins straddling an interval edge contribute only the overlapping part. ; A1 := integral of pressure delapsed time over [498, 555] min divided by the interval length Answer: 1.47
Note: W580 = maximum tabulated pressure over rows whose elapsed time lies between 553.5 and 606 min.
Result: 1.5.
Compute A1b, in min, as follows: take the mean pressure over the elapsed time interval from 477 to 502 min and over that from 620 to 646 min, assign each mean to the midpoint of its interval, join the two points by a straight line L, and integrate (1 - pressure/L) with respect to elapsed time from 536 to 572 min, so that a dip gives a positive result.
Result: 3.2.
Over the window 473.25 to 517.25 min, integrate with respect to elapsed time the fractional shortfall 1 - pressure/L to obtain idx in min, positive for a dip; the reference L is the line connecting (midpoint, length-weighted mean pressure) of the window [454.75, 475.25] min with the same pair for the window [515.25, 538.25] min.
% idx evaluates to -4.6 min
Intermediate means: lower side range 1.35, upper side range 1.42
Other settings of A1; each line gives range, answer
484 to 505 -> 1.54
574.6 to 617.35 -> 1.4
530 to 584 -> 1.33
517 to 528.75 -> 1.45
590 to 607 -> 1.42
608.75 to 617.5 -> 1.42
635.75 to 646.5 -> 1.43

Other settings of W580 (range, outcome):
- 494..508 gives 1.71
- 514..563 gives 1.59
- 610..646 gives 1.56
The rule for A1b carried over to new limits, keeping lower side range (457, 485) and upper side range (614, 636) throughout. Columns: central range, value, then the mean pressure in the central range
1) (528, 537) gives 0.2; 1.36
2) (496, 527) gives -4.5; 1.57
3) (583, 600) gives 0.3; 1.38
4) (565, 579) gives 1.2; 1.28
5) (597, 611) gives -0.5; 1.46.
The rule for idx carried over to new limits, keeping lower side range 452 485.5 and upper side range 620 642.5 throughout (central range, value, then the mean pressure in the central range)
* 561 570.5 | 0.98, 1.25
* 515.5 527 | -0.59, 1.45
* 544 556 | 0.33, 1.35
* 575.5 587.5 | 0.30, 1.37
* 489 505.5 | -2.47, 1.58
